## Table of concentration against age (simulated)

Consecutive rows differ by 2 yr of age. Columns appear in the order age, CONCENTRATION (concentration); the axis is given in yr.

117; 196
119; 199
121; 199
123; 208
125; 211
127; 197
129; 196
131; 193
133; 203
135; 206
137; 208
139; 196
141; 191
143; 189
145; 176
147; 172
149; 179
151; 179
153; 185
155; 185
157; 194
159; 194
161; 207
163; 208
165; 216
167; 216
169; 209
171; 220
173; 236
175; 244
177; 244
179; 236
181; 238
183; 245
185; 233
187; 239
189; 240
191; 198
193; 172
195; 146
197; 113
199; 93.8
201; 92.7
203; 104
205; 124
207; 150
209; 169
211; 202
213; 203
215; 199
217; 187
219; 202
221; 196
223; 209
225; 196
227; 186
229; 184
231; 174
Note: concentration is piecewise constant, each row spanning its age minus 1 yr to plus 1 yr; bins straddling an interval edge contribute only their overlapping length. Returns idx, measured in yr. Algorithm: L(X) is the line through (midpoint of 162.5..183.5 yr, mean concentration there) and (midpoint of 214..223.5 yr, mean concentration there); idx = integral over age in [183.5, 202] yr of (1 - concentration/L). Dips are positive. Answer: 3.8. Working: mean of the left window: 228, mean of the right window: 198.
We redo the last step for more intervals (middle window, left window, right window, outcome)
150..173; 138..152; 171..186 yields 0.9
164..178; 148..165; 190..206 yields -4.6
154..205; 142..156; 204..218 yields -4.8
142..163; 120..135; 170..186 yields 3.1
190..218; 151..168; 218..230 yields 6.1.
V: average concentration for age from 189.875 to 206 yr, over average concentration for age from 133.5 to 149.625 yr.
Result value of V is 0.69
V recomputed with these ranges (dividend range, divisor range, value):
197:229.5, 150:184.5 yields 0.77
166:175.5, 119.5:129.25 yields 1.11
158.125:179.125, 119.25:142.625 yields 1.10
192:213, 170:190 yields 0.59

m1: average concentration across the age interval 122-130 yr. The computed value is 203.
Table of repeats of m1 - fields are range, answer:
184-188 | 236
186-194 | 212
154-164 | 198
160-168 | 212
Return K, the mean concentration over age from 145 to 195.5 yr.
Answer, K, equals 209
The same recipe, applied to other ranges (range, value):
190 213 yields 145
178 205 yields 179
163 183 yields 229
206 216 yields 185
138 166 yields 191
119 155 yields 193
